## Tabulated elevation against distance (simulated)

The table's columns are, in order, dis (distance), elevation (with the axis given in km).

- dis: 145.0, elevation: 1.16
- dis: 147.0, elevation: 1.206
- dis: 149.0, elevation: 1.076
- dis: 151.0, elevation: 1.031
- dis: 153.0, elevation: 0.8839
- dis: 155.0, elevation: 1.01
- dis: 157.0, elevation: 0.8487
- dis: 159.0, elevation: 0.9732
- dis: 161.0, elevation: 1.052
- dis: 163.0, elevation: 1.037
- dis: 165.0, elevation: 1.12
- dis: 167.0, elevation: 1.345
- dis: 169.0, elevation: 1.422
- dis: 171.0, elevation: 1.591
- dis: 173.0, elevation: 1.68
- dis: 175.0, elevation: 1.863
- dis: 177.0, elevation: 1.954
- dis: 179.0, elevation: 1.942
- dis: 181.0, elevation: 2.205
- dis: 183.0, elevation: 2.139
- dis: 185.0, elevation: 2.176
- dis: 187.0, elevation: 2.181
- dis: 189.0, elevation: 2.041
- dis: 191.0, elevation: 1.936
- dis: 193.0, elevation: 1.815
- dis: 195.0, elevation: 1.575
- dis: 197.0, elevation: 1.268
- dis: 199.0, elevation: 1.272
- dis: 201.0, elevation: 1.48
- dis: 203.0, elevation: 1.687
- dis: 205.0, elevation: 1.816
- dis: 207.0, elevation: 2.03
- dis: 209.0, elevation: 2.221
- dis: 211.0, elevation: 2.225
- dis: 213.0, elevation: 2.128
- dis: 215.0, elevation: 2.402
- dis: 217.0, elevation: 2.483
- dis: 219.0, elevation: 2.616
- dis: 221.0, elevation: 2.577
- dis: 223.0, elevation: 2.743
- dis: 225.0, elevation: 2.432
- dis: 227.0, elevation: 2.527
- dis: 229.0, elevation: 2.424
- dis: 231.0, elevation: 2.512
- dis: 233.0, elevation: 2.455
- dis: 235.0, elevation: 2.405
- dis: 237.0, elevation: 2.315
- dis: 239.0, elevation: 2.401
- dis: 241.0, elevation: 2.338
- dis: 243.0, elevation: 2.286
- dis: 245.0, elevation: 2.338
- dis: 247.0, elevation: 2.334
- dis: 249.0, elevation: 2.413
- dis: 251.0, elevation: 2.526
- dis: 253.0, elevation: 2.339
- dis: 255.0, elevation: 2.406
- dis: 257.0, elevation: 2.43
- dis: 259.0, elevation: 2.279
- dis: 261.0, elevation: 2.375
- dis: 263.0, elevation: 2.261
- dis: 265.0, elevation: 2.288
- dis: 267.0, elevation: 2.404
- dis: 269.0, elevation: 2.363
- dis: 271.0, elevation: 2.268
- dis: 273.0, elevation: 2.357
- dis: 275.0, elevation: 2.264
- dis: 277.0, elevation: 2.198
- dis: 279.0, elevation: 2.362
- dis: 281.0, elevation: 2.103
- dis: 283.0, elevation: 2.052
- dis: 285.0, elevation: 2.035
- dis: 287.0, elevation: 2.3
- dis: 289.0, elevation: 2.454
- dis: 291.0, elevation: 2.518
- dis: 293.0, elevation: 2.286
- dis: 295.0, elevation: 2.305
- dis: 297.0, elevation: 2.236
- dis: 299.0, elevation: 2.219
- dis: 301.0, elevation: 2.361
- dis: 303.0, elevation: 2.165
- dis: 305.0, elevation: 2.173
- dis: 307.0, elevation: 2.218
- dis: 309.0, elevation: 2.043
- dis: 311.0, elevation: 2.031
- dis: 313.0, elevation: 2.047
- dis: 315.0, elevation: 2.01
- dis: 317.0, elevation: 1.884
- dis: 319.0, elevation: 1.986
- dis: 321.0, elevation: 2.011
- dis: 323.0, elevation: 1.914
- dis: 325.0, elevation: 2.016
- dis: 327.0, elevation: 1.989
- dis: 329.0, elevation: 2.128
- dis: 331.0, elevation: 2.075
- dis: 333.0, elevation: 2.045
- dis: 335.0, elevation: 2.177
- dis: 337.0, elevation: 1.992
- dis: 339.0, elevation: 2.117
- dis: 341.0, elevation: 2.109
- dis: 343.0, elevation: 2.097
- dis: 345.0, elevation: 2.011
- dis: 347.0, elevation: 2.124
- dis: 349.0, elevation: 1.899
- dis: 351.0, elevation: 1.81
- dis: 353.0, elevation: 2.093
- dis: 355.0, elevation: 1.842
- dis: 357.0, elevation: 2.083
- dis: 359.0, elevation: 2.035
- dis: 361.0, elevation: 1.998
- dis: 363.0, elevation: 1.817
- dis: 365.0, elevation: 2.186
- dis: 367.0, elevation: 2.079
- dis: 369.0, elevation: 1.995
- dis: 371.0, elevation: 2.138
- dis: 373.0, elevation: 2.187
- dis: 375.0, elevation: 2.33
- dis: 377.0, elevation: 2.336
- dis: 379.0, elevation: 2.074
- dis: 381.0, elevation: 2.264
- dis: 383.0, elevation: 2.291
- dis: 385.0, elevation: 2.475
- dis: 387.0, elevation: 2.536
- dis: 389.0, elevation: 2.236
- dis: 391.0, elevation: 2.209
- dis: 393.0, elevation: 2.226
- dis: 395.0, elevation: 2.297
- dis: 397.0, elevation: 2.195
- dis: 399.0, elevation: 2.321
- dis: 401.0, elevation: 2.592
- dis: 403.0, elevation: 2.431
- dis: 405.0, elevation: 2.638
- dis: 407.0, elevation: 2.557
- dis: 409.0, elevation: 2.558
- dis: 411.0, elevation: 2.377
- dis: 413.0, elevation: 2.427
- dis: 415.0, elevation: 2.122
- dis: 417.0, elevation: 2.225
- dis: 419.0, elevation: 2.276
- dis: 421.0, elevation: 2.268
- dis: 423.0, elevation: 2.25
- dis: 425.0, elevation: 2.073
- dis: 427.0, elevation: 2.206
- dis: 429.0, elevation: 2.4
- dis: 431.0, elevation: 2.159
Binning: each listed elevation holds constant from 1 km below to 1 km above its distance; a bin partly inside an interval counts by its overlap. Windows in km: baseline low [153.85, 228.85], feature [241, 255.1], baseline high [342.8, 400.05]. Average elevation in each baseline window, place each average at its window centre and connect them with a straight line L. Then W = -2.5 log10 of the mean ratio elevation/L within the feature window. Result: -0.22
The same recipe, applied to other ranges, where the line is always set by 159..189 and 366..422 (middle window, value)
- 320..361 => 0.067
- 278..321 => -0.072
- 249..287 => -0.180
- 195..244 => -0.207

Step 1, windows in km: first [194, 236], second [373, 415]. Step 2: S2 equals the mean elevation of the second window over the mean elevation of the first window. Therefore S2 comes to 1.09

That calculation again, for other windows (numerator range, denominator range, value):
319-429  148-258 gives 1.12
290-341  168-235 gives 1.03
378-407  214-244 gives 0.95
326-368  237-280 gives 0.87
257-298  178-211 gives 1.22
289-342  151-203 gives 1.37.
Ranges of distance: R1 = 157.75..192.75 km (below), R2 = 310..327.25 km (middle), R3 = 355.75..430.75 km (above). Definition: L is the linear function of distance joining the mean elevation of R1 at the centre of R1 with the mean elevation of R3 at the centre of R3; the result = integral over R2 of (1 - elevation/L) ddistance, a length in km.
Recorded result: 0.6 km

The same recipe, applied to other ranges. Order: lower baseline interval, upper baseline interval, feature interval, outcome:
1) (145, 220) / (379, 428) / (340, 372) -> 2.44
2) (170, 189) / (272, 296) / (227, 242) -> -2.02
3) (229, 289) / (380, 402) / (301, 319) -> 1.91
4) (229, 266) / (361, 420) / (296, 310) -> 0.82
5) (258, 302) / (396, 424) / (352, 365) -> 1.92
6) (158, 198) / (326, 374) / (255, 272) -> -4.45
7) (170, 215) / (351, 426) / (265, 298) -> -3.81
